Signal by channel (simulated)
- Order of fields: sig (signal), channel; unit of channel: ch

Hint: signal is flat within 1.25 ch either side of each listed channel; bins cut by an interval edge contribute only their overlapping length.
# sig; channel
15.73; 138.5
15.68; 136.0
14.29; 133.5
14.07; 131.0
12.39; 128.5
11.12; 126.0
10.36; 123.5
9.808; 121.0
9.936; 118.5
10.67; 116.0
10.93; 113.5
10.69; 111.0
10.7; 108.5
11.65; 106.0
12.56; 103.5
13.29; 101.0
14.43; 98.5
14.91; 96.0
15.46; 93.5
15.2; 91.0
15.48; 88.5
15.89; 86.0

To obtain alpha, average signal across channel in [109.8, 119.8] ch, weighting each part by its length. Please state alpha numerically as 10.6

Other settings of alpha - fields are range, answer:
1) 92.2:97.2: 15.2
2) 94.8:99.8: 14.7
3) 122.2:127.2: 10.7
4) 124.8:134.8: 13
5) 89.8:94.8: 15.3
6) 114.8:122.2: 10.1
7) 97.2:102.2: 13.9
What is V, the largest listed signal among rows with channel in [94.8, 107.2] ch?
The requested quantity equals 14.91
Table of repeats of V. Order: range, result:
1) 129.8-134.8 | 14.29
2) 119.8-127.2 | 11.12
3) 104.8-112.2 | 11.65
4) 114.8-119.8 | 10.67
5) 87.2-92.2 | 15.48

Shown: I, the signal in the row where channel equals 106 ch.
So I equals 11.65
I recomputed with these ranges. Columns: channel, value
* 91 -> 15.2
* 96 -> 14.91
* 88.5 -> 15.48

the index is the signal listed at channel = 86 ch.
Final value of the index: 15.89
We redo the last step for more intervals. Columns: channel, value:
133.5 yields 14.29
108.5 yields 10.7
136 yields 15.68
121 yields 9.808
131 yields 14.07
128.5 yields 12.39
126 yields 11.12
